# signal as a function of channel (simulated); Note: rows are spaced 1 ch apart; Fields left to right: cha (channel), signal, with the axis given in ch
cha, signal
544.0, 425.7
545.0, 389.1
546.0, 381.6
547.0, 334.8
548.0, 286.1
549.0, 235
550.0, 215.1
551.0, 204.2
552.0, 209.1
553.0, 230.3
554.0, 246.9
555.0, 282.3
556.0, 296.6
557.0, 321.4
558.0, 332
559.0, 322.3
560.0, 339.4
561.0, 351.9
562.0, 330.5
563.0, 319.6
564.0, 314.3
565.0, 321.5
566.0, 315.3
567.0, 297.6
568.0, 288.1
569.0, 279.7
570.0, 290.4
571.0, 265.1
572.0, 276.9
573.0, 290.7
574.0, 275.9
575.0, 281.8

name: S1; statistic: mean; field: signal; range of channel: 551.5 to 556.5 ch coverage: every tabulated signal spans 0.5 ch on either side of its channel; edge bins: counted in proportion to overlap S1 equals 253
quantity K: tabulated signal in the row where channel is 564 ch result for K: 314.3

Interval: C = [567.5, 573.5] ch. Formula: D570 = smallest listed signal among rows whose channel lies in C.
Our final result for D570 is 265.1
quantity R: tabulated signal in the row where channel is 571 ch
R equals 265.1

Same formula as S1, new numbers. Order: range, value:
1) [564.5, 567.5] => 311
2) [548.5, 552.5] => 216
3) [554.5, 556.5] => 289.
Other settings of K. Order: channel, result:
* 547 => 334.8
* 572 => 276.9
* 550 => 215.1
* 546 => 381.6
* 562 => 330.5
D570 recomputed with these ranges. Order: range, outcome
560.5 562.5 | 330.5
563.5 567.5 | 297.6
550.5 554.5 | 204.2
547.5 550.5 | 215.1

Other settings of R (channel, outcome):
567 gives 297.6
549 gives 235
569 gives 279.7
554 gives 246.9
